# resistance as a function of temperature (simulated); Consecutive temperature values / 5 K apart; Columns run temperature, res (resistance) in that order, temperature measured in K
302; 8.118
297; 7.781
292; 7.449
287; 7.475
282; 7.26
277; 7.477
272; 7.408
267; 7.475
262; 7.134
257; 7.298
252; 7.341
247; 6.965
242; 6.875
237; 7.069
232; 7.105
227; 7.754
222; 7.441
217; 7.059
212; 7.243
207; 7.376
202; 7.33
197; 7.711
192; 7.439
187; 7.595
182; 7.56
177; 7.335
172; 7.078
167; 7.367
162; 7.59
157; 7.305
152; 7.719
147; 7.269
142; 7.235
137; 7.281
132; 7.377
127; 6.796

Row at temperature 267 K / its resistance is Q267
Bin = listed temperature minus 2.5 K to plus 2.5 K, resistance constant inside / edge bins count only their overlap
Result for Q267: 7.475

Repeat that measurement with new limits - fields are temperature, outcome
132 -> 7.377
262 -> 7.134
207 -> 7.376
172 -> 7.078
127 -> 6.796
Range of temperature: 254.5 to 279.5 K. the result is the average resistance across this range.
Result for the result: 7.36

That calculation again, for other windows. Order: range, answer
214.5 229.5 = 7.42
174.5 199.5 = 7.53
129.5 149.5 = 7.29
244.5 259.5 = 7.2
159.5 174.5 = 7.34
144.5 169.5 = 7.45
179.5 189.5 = 7.58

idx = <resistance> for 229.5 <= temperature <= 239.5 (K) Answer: 7.09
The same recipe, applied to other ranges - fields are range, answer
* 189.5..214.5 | 7.42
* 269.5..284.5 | 7.38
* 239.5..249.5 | 6.92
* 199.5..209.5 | 7.35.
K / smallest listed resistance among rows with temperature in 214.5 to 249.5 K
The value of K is 6.875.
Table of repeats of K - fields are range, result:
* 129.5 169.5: 7.235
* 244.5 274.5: 6.965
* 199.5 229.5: 7.059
